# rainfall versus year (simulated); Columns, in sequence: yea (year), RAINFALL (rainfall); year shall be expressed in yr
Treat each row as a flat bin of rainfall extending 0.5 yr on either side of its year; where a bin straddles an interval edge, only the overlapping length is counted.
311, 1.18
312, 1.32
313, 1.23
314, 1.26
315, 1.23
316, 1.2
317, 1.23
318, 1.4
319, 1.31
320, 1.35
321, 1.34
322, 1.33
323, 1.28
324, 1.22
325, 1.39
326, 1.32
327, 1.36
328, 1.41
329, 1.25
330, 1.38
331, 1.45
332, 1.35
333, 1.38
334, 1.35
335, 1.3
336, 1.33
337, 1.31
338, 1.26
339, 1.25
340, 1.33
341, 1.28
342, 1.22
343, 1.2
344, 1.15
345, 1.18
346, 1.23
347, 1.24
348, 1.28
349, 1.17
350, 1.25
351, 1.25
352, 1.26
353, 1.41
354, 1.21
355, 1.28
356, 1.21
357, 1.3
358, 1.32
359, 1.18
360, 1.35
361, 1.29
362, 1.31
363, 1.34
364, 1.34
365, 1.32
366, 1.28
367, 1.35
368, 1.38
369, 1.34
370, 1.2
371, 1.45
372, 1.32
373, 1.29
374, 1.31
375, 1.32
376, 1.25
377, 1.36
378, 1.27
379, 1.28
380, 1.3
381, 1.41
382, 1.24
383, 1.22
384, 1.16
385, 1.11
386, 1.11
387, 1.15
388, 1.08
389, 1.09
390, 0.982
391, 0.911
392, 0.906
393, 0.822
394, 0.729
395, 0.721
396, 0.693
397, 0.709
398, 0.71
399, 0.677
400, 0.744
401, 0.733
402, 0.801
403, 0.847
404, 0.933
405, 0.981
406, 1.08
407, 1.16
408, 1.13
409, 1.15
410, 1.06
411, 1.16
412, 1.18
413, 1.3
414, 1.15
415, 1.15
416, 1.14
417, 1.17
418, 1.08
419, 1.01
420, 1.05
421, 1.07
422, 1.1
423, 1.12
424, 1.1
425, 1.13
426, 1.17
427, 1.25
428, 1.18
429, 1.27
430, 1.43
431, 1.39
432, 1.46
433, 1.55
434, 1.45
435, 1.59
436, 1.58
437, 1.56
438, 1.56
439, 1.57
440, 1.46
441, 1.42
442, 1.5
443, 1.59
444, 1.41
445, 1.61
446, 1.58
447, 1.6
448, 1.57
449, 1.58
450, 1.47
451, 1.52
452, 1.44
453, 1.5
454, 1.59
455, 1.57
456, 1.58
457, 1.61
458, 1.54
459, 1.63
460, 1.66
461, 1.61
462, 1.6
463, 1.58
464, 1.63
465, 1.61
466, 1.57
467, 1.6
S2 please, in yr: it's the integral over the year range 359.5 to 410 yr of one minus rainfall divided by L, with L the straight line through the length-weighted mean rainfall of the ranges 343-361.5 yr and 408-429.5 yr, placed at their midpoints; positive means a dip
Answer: 3.8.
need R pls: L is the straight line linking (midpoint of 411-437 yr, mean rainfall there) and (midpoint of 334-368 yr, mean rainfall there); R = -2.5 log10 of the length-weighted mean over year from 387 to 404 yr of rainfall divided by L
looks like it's 0.45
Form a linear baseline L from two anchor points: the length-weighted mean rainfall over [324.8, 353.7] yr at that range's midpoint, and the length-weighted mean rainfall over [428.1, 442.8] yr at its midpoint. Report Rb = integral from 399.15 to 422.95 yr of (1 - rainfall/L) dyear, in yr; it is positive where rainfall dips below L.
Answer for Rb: 6.4 yr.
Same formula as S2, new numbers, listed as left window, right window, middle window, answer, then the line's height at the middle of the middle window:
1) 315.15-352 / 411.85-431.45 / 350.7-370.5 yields -0.7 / 1.25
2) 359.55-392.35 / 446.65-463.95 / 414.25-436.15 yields 3.1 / 1.45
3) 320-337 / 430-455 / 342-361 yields 1.8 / 1.38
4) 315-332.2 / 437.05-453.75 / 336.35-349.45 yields 1.1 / 1.36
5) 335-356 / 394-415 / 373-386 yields -2.3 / 1.08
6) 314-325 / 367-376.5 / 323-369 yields 0.4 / 1.31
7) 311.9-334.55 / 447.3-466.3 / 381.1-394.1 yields 3.4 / 1.44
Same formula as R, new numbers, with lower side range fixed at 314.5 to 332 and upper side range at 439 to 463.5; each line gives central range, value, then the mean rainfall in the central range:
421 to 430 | 0.27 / 1.17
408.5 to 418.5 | 0.27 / 1.15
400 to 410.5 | 0.44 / 0.976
